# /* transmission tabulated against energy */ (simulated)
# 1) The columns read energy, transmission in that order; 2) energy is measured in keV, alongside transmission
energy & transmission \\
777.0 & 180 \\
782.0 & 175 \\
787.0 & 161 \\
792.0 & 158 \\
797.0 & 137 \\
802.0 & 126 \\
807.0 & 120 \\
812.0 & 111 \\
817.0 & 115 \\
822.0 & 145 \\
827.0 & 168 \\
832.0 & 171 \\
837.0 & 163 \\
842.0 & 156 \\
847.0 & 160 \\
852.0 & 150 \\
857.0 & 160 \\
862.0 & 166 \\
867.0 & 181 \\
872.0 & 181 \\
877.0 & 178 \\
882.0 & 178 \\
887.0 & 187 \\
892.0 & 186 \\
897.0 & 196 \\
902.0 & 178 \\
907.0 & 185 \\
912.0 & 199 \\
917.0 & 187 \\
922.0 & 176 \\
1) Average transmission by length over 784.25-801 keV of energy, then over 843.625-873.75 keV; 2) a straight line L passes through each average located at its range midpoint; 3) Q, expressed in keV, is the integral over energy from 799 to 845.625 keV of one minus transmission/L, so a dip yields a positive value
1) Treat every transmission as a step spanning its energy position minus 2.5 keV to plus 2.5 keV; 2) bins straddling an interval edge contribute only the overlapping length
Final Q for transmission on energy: 4.5 keV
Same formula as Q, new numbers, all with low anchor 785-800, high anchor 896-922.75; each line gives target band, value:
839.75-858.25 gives 1.3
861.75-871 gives -0.1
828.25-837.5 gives -0.3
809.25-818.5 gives 2.6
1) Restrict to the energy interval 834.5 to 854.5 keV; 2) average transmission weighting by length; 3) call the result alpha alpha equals 157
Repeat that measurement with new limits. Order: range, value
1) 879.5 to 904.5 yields 185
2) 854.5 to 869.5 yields 169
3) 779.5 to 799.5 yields 158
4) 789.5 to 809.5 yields 135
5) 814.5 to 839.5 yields 152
